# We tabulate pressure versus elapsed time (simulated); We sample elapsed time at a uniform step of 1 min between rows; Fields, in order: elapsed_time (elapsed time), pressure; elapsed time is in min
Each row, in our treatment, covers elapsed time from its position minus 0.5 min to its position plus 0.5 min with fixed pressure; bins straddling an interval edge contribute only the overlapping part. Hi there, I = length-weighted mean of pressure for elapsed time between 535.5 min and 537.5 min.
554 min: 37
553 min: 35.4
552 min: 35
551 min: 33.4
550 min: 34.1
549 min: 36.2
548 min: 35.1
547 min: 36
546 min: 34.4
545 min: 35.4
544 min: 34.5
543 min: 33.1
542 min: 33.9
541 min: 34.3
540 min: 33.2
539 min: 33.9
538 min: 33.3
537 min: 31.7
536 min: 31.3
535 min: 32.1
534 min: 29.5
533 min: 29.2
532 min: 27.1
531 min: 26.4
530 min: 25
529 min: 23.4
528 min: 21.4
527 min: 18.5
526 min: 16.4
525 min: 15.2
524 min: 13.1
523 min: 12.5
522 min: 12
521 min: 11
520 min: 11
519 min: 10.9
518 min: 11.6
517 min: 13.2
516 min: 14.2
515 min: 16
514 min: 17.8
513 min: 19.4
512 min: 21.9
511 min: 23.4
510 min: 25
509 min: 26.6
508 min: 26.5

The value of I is 31.5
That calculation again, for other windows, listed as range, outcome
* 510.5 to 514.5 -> 20.6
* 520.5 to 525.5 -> 12.8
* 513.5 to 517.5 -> 15.3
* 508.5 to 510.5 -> 25.8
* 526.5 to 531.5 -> 22.9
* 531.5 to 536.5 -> 29.8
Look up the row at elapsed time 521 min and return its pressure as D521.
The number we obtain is 11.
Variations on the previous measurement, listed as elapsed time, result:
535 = 32.1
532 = 27.1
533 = 29.2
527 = 18.5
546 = 34.4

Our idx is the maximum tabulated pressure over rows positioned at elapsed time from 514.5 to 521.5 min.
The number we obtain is 16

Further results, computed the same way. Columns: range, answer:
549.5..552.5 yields 35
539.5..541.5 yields 34.3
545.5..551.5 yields 36.2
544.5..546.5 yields 35.4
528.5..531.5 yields 26.4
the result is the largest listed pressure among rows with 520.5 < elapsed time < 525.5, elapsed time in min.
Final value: 15.2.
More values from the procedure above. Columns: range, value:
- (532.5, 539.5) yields 33.9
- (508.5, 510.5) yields 26.6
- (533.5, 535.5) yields 32.1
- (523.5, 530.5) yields 25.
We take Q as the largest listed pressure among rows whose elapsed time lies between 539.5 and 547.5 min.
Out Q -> 36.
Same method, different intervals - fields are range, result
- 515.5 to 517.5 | 14.2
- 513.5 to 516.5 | 17.8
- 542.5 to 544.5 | 34.5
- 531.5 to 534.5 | 29.5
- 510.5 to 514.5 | 23.4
